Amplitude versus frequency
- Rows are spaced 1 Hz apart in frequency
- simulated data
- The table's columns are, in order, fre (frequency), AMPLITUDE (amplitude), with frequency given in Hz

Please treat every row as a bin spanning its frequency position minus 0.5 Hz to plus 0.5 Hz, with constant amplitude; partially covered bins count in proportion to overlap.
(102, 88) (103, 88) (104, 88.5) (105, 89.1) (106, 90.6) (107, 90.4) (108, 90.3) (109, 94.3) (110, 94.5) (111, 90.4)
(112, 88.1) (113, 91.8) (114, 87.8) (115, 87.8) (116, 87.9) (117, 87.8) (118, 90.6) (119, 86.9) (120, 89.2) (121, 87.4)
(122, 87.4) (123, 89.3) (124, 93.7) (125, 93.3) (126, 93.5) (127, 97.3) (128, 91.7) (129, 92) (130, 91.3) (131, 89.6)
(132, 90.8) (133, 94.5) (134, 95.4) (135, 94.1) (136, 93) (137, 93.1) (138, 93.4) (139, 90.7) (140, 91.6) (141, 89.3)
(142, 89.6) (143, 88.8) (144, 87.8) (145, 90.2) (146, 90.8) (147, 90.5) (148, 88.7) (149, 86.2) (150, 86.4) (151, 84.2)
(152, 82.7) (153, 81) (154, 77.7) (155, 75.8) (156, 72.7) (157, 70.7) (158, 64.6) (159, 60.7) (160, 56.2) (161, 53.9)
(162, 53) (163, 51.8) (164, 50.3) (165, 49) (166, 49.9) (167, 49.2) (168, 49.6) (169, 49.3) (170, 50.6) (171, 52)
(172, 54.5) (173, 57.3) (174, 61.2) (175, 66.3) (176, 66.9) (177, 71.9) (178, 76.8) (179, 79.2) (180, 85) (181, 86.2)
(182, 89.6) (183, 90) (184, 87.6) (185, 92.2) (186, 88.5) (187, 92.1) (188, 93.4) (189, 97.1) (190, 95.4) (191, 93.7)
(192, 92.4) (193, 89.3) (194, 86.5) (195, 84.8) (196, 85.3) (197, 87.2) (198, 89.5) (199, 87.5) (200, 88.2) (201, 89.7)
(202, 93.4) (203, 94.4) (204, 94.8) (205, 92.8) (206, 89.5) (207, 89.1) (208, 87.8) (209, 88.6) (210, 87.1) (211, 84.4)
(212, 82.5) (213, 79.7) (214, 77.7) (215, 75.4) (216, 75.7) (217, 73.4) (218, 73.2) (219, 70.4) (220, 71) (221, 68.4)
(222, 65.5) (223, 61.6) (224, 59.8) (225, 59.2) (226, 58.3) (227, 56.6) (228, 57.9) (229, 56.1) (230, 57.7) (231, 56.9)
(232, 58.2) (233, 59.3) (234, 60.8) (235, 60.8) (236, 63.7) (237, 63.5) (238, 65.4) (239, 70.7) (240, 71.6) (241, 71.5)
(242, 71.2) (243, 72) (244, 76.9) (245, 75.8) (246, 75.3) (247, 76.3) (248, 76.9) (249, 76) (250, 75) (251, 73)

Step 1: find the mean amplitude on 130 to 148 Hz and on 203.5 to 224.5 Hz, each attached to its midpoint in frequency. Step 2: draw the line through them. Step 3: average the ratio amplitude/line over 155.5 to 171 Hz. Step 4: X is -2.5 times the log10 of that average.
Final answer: 0.49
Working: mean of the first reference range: 91.3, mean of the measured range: 55.3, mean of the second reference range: 78.5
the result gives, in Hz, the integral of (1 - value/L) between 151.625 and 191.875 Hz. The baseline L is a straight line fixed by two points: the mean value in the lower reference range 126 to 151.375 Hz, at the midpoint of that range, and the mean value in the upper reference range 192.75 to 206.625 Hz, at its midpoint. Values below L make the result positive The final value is 8.62 Hz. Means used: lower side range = 90.9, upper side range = 89.5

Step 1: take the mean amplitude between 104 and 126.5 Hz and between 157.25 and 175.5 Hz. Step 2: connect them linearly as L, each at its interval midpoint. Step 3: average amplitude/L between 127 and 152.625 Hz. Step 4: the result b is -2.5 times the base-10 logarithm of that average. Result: -0.23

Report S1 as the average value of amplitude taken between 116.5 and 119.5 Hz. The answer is 88.4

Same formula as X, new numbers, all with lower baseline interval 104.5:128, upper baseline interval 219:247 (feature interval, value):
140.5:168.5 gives 0.14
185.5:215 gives -0.23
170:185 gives 0.06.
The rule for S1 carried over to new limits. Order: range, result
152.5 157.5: 75.6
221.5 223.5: 63.5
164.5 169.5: 49.4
